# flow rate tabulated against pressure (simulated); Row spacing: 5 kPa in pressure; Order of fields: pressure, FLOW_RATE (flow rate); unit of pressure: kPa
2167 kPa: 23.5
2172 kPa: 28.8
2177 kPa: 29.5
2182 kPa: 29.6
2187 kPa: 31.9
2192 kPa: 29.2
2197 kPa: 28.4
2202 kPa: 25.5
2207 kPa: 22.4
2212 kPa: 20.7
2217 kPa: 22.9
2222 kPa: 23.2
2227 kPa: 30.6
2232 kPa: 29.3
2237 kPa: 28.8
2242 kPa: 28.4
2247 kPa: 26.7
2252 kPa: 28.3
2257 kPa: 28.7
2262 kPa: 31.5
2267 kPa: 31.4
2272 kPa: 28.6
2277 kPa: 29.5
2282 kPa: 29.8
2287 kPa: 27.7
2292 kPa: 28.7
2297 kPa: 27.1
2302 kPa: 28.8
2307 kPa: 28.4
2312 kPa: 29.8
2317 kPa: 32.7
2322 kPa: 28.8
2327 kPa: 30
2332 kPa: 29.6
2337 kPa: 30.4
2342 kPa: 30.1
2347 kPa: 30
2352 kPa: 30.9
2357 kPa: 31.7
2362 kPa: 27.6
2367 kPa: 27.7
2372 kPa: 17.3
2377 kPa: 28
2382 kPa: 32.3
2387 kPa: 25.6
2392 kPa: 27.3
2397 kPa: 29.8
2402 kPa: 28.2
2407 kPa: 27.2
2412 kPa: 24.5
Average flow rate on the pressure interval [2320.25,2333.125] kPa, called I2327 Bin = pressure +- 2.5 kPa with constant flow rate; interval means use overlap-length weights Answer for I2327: 29.5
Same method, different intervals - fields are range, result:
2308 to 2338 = 30.1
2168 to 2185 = 28.9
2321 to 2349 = 29.9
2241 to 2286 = 29.2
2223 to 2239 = 29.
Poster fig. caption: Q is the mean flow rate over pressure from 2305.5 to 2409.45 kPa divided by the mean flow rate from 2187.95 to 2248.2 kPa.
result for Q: 1.09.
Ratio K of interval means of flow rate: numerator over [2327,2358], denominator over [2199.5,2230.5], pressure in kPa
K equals 1.24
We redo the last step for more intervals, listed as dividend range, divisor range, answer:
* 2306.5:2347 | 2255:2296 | 1.02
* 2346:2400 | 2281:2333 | 0.96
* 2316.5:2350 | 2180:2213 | 1.11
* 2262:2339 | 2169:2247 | 1.08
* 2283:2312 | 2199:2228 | 1.18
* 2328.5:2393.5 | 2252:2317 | 0.97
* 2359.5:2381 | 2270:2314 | 0.89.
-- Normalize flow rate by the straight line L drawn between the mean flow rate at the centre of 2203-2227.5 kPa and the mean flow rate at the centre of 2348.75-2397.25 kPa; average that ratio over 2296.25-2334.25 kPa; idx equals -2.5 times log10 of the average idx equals -0.13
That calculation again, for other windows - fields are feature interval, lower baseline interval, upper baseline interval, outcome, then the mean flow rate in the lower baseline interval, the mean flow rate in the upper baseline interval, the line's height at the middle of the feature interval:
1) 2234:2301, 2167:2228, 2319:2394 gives -0.053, 26.7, 28.5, 27.5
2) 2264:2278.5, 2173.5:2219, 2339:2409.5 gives -0.098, 26.8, 28.1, 27.3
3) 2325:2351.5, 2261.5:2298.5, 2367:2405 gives -0.078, 29.2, 27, 28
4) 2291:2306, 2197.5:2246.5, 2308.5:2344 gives 0.032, 25.9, 30.2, 29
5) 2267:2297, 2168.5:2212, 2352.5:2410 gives -0.050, 27.6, 27.6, 27.6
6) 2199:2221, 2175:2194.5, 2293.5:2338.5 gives 0.286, 30.1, 29.5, 30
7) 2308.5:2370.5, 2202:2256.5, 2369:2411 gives -0.118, 26.2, 26.9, 26.7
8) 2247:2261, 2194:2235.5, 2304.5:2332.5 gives -0.052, 25.5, 29.9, 27.2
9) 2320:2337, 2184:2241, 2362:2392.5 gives -0.121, 26.7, 26.4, 26.5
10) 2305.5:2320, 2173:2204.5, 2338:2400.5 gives -0.070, 29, 28.2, 28.5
